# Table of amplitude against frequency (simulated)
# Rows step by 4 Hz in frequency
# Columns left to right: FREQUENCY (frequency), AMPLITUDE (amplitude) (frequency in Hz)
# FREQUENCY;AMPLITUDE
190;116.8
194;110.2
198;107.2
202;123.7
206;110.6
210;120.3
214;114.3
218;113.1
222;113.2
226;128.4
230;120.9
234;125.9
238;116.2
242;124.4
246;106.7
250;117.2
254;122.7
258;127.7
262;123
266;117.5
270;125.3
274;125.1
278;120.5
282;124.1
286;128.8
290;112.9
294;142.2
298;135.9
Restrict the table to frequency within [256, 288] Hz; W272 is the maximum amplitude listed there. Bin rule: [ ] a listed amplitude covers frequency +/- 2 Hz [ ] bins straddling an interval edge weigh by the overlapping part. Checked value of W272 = 128.8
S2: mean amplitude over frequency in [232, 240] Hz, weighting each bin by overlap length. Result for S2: 121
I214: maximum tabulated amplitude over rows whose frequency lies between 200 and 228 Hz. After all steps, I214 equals 128.4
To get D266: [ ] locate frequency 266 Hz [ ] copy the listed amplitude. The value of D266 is 117.5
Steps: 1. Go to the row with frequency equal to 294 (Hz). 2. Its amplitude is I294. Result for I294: 142.2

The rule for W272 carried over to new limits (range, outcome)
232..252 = 125.9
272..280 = 125.1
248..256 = 122.7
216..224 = 113.2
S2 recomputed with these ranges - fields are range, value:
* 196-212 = 115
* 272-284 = 123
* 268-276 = 125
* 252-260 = 125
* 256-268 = 123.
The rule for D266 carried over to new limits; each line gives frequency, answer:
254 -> 122.7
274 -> 125.1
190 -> 116.8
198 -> 107.2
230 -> 120.9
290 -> 112.9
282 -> 124.1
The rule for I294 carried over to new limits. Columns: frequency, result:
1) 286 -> 128.8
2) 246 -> 106.7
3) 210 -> 120.3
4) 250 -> 117.2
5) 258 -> 127.7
